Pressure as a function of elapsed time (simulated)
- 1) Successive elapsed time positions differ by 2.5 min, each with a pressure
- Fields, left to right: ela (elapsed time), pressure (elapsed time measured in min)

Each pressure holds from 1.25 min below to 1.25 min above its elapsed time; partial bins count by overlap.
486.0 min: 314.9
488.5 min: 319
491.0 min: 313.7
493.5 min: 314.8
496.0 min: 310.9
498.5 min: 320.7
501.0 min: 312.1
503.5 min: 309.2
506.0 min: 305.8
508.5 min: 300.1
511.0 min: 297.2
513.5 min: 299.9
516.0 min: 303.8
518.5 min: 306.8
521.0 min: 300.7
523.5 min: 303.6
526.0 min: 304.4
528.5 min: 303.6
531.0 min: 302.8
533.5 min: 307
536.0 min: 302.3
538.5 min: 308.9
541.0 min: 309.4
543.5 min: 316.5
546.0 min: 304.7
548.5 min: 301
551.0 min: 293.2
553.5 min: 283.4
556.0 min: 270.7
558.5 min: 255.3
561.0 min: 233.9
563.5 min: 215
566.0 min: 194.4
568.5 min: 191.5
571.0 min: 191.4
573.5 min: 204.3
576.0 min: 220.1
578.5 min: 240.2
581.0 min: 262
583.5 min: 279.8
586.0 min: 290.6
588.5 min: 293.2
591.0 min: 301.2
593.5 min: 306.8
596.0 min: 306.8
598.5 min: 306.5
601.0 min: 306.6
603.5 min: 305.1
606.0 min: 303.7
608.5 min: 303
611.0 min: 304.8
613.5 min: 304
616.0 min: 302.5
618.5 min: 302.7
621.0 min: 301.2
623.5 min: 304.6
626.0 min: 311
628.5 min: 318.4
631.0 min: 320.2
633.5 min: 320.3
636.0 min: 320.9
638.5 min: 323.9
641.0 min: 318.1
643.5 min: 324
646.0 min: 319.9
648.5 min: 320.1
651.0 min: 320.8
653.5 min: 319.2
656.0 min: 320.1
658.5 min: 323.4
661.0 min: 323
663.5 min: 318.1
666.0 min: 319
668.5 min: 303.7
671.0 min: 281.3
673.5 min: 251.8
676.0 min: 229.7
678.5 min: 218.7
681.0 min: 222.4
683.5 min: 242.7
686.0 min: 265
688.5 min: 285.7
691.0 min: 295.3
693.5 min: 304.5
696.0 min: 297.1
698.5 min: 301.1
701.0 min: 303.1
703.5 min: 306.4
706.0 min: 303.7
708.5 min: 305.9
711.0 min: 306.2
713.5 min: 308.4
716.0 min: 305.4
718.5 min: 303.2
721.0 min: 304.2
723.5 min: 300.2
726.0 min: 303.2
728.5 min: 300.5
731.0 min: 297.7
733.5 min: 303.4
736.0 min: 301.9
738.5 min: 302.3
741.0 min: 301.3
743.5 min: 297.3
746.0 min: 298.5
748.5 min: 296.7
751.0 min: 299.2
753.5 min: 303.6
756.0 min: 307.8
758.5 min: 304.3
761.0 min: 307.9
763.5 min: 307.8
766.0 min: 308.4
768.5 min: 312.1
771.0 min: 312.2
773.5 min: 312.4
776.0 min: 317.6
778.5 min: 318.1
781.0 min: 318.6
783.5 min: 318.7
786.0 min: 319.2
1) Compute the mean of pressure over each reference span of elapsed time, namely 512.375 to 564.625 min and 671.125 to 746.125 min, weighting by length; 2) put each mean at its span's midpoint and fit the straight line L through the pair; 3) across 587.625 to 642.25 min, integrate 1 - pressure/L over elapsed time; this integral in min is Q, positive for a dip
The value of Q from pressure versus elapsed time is -3.4 min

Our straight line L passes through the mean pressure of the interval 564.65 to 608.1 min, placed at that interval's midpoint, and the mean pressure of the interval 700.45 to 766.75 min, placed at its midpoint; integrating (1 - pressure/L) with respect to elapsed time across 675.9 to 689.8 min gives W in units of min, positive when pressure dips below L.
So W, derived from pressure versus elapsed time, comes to 2.2 min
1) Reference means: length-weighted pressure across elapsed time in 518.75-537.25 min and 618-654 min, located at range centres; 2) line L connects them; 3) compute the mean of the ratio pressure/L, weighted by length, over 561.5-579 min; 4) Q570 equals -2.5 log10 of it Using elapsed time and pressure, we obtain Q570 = 0.43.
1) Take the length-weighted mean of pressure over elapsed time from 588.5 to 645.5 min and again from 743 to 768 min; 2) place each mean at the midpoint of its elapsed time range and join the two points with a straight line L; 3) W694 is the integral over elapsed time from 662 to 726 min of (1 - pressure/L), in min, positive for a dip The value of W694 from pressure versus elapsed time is 3.9 min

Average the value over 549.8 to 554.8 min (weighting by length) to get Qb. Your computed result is 288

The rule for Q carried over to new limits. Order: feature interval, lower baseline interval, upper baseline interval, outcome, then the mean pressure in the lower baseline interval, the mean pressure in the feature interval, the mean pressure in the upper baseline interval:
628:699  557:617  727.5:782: -3.2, 267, 297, 306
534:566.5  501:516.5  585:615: 2.6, 303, 279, 303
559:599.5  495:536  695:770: 7.0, 305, 252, 303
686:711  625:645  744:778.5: 1.2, 320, 299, 307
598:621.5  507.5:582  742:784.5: -1.6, 274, 304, 308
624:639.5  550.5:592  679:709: -3.1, 247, 318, 284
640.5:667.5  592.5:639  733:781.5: -1.1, 309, 320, 306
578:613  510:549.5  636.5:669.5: 2.0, 305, 295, 320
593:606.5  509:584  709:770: -1.1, 274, 306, 303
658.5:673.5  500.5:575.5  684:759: -0.6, 280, 305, 300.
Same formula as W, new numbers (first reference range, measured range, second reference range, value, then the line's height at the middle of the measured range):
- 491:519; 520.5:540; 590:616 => 0.2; 307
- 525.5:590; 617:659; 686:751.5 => -4.8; 284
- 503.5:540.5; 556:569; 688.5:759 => 3.4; 303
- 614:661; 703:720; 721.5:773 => 0.1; 308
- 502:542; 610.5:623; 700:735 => 0.0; 304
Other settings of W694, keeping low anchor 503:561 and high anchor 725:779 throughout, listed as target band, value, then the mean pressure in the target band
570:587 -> 3.31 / 241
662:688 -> 3.11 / 266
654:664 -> -0.63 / 321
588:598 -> -0.10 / 303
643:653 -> -0.63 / 321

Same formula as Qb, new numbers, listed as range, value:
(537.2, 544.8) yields 311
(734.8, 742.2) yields 302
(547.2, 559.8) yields 281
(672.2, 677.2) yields 241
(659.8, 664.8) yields 321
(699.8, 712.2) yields 305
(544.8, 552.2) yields 300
